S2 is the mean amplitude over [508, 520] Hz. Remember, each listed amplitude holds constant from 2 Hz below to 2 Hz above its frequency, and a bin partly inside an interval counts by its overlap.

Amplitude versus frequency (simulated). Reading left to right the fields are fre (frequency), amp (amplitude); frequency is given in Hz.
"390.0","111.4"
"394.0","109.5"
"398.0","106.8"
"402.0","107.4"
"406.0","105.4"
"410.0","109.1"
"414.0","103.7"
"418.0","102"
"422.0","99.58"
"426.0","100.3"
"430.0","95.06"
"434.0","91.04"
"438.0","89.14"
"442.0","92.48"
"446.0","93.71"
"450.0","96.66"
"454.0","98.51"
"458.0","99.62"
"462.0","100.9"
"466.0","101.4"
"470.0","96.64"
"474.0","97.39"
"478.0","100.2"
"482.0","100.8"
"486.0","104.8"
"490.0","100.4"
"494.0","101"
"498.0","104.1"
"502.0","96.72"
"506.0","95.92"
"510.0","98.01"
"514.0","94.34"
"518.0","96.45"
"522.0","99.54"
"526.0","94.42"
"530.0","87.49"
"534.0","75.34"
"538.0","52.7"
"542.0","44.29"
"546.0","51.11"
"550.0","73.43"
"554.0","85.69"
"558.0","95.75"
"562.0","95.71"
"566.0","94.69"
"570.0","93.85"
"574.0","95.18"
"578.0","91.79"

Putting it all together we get 96.3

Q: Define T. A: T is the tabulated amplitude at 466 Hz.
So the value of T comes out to 101.4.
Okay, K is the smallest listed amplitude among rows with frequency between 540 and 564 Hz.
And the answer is 44.29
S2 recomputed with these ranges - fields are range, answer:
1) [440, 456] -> 95.3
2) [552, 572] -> 93.1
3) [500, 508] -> 96.3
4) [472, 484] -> 99.5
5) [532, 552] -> 59.4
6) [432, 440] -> 90.1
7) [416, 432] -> 99.2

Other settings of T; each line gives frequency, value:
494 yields 101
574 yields 95.18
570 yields 93.85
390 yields 111.4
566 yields 94.69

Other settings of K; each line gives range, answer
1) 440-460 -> 92.48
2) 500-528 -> 94.34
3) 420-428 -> 99.58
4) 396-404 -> 106.8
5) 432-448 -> 89.14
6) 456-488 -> 96.64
